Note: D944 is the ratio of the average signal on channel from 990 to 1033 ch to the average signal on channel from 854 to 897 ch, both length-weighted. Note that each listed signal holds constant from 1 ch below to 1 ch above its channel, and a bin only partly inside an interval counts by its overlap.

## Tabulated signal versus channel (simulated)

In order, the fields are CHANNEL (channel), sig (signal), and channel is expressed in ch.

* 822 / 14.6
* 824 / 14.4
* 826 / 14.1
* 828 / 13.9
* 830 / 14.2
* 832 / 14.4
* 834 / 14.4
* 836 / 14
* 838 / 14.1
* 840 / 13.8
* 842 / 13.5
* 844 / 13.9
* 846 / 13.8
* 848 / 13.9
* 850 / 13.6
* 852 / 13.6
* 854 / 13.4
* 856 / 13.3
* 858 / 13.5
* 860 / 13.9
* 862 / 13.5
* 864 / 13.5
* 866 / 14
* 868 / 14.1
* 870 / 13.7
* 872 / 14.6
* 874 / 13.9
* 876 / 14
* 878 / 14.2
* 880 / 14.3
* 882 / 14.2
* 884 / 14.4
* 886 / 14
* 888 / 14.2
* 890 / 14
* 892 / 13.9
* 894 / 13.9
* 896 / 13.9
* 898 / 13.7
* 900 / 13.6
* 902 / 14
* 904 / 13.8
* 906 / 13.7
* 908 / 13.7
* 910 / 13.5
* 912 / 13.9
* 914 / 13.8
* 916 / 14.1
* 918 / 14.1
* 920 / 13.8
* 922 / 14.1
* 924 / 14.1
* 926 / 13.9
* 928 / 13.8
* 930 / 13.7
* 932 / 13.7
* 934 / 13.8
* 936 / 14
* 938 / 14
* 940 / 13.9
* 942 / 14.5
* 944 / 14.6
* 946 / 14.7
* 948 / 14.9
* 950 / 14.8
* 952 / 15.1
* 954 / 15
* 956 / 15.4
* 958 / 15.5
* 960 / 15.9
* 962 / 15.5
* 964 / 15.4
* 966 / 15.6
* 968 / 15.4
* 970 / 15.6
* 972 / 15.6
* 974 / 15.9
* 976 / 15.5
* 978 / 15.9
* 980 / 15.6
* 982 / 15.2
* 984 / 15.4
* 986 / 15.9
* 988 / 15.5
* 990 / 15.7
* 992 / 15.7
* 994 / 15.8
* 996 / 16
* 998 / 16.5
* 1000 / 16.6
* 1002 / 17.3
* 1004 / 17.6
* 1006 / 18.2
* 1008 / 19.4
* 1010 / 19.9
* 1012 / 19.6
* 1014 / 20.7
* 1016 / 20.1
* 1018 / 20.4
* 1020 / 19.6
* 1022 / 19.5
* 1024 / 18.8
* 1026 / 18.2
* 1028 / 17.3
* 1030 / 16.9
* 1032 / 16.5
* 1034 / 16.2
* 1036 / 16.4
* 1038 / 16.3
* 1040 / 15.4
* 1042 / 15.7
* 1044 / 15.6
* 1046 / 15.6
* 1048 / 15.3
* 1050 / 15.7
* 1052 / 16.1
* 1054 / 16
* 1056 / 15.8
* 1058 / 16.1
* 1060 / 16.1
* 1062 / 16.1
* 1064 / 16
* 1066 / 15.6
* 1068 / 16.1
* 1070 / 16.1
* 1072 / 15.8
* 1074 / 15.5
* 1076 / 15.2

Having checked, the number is 1.3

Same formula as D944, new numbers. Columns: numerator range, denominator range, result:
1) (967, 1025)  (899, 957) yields 1.22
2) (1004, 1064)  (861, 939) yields 1.25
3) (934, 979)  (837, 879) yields 1.09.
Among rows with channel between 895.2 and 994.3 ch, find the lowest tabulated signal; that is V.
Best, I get 13.5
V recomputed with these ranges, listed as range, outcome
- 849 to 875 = 13.3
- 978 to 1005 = 15.2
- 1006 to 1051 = 15.3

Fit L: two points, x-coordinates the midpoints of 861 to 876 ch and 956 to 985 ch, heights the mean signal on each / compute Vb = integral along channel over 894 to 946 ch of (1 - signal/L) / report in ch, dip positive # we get 2.9 ch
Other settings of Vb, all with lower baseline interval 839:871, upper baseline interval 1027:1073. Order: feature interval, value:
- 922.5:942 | 0.9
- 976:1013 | -3.3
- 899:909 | 0.4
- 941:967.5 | -0.5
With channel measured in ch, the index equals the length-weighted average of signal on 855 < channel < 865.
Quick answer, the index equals 13.5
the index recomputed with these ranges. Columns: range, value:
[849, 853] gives 13.6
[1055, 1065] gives 16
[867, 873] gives 14.1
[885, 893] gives 14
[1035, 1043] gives 16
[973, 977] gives 15.7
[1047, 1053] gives 15.7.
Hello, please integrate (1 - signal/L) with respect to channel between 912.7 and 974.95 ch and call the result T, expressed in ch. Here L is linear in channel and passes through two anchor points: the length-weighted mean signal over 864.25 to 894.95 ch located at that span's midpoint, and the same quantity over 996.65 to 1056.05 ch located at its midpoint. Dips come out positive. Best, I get 3.7 ch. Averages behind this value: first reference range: 14.1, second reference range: 17.5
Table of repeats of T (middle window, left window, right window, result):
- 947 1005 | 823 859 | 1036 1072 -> -2.2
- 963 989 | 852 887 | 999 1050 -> 1.5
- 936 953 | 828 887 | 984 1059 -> 1.2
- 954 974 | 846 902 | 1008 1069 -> 0.2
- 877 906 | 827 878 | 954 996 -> 0.8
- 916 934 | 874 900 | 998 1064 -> 1.2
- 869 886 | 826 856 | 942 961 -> 0.1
